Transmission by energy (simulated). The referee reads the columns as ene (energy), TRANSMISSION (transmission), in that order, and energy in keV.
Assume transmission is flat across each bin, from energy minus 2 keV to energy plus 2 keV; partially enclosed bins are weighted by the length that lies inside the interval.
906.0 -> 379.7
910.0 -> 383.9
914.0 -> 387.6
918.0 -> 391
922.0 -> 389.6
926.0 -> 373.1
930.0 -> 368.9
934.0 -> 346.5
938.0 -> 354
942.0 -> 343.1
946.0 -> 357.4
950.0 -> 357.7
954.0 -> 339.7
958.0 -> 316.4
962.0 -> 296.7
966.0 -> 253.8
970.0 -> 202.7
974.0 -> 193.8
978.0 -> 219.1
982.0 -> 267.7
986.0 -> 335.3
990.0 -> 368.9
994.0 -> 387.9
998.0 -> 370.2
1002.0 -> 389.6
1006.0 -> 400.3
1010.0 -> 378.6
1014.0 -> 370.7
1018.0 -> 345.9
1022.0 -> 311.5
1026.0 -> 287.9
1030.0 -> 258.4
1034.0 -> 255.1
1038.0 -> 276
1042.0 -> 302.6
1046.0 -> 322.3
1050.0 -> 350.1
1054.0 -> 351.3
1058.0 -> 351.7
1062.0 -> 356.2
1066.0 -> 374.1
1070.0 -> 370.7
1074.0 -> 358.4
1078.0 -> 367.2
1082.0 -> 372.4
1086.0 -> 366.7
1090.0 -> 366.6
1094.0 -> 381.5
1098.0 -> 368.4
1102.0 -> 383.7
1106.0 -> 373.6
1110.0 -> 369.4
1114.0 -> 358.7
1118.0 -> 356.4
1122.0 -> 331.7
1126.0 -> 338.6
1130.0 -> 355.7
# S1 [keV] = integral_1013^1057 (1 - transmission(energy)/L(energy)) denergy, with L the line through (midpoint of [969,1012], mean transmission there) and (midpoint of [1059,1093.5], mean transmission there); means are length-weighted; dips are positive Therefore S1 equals 4.3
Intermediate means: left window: 322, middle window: 312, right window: 367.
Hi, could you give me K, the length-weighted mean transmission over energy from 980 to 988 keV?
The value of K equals 302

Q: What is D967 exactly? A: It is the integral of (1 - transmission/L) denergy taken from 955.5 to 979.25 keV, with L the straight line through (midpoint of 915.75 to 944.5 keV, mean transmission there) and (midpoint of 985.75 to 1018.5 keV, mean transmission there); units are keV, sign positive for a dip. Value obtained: 7.7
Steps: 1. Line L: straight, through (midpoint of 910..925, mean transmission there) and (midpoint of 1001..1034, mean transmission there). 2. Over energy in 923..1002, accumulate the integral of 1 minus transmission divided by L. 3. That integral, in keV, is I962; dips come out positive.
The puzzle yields 9.36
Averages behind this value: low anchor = 388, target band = 321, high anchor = 336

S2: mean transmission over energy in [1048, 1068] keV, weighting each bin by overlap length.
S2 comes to 357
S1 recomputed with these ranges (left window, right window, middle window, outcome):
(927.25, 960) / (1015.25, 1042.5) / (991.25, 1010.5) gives -4.6 keV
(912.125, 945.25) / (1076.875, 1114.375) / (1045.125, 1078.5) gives 1.3 keV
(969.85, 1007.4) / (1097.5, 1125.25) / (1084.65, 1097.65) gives -0.6 keV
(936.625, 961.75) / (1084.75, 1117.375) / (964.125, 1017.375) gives 4.7 keV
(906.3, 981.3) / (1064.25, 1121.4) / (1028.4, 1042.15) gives 3.2 keV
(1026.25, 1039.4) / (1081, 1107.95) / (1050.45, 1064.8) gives -2.1 keV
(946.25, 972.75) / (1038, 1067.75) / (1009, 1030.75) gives -0.2 keV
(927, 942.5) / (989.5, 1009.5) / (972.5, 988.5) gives 5.0 keV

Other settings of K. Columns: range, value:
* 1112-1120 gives 358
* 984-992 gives 352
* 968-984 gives 221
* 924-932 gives 371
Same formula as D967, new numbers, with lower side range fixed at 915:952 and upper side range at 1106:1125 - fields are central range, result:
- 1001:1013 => -0.89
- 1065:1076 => -0.29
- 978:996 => 1.78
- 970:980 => 4.33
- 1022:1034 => 2.78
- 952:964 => 1.53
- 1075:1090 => -0.45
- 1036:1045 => 1.66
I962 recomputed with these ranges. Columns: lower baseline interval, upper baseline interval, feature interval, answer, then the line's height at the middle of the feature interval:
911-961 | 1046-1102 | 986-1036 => 2.5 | 362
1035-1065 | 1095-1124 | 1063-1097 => -2.2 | 347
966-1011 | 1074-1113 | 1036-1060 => 1.5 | 347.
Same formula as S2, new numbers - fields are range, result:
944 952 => 358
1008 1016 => 375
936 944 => 349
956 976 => 253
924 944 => 357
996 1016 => 382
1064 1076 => 368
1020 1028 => 300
